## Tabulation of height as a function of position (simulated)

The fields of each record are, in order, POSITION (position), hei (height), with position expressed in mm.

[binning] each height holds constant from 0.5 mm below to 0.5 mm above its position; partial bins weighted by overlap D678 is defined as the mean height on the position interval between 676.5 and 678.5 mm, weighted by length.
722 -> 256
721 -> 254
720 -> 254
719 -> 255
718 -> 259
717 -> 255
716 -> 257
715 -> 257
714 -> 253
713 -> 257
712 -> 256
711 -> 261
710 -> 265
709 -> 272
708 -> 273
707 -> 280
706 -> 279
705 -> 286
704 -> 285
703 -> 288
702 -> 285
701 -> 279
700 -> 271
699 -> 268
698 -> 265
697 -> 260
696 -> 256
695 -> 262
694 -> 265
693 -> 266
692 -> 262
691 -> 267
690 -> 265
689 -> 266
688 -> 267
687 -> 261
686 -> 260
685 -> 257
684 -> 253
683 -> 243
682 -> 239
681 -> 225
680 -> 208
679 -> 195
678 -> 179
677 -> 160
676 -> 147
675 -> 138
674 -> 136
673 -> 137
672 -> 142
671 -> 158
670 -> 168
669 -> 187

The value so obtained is 170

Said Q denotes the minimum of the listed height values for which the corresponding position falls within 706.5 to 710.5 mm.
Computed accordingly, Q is 265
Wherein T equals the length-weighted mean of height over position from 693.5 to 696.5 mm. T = 261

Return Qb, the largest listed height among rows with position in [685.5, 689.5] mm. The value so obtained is 267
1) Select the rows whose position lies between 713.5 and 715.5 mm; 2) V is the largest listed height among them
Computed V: 257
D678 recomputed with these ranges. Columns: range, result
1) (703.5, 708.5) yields 281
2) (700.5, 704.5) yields 284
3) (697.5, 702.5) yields 274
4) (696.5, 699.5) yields 264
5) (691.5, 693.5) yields 264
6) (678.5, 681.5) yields 209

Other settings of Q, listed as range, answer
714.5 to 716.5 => 257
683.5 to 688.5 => 253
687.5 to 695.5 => 262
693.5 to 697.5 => 256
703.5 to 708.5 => 273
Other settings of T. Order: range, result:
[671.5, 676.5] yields 140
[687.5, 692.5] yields 265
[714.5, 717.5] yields 256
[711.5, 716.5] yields 256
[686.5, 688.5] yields 264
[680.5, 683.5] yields 236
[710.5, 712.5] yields 258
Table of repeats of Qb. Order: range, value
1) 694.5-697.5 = 262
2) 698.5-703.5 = 288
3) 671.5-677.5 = 160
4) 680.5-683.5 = 243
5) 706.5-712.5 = 280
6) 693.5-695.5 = 265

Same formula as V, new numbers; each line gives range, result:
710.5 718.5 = 261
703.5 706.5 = 286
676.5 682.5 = 239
